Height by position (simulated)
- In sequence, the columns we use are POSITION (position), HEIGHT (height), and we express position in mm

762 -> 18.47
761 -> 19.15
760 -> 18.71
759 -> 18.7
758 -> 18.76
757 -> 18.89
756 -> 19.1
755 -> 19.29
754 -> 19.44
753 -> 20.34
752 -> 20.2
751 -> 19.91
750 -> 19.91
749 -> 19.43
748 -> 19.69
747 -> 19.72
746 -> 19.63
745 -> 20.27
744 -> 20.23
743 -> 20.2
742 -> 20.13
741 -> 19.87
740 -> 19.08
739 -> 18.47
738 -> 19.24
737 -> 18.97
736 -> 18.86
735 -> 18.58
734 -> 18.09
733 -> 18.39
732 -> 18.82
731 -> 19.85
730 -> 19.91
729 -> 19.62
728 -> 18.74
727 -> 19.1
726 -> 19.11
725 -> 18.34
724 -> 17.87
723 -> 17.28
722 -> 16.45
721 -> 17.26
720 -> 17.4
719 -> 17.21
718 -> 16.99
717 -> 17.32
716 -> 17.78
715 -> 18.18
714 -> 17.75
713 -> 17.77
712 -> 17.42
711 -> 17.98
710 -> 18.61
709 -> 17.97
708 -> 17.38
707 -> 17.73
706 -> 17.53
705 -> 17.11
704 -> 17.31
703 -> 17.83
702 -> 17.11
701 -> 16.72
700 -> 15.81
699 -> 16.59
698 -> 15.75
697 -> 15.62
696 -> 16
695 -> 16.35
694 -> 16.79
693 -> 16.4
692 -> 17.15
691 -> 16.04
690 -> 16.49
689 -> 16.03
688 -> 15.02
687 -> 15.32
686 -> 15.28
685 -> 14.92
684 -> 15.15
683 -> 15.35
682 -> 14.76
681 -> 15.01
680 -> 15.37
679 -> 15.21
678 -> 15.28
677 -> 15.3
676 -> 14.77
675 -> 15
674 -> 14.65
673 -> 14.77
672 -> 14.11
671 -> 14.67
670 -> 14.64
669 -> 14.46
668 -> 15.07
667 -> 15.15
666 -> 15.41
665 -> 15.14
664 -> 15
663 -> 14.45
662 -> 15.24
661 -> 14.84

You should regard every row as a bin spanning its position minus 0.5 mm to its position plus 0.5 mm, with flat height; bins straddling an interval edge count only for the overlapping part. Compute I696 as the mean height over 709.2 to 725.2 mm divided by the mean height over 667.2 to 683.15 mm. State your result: 1.2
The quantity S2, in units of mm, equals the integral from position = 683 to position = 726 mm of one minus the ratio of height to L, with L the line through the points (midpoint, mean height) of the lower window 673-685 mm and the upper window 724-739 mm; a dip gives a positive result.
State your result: 0.1 mm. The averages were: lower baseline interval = 15.1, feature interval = 16.9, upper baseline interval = 18.9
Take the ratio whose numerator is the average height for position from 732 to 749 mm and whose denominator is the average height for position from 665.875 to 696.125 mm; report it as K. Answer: 1.26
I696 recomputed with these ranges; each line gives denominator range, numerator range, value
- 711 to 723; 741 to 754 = 1.14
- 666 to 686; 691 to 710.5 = 1.13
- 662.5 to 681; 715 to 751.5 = 1.26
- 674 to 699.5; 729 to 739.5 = 1.21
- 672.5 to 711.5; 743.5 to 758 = 1.22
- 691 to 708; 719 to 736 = 1.10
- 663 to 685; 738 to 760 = 1.31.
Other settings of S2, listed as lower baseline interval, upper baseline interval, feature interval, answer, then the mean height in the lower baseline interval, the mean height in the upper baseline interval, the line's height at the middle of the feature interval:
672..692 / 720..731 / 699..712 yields -0.3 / 15.3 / 18.4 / 17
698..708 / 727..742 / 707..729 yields 0.2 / 17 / 19.1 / 18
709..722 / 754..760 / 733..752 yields -1.0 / 17.6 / 19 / 18.5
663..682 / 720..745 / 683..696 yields 0.1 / 14.9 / 18.9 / 16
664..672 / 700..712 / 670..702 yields 1.1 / 14.9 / 17.5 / 16.1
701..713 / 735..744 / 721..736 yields 0.2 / 17.6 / 19.4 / 18.8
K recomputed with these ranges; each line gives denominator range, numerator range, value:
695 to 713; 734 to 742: 1.11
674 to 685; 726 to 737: 1.26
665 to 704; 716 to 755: 1.22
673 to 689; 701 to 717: 1.17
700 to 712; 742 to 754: 1.14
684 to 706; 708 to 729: 1.10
